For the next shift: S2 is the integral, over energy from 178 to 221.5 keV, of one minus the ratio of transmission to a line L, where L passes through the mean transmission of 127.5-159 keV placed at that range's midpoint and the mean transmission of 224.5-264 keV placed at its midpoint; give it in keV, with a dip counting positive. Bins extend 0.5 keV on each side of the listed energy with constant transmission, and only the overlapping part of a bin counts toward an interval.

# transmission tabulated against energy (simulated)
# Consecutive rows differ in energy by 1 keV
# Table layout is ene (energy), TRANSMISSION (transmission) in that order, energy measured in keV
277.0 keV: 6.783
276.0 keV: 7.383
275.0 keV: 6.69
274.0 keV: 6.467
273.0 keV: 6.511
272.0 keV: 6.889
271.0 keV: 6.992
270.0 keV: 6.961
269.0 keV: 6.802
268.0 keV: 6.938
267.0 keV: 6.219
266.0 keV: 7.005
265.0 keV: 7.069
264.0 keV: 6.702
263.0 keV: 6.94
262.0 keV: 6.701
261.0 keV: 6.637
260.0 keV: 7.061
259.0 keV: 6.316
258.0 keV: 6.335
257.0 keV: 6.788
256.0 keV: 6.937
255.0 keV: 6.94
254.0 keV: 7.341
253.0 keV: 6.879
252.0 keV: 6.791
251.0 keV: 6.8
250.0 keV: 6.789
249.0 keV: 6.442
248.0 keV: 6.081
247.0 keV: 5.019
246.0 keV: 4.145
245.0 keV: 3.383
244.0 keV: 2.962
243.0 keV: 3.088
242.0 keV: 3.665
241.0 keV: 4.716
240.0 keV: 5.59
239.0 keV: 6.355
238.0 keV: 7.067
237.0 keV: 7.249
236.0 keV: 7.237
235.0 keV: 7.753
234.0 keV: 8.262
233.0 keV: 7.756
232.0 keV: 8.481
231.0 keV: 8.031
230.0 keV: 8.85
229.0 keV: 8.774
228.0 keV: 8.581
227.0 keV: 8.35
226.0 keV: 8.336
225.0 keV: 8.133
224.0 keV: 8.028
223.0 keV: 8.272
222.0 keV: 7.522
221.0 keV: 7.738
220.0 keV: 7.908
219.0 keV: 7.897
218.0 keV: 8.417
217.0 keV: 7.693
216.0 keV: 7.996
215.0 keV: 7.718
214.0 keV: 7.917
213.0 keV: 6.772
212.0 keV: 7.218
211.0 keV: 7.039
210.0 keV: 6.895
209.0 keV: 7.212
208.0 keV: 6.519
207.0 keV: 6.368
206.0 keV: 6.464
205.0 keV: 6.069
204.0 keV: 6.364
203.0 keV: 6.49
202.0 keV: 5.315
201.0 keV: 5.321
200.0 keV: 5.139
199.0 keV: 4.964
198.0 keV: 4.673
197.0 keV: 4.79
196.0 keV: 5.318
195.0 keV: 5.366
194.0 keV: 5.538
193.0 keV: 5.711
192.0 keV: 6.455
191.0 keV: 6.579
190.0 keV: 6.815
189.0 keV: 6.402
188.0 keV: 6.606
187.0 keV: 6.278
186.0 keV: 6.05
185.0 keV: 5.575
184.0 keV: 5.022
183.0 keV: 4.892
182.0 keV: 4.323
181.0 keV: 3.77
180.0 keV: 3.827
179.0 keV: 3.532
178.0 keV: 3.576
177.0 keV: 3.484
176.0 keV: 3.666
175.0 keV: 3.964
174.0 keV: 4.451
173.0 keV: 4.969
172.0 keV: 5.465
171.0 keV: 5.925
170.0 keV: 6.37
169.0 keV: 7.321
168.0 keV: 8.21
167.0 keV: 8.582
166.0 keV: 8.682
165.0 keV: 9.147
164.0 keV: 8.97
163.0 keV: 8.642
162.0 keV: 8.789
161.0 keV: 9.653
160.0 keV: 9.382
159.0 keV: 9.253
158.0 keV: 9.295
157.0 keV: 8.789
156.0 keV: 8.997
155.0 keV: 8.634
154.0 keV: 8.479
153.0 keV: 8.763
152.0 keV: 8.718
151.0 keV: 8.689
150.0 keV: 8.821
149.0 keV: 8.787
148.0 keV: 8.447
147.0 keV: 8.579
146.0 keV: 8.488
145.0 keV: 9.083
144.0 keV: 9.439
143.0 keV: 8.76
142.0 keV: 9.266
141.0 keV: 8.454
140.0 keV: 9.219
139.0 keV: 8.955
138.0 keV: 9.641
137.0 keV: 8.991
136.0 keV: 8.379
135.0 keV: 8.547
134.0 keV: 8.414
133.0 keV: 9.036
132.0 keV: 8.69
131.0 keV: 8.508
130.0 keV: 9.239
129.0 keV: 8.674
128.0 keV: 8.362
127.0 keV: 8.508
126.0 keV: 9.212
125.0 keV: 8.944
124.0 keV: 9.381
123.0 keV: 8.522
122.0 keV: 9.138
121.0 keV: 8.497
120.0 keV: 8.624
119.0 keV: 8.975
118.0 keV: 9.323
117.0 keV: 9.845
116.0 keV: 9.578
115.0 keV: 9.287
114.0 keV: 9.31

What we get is 8.2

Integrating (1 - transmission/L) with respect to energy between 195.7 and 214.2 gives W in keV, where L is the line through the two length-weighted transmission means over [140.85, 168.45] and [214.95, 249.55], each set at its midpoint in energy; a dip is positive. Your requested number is 3.6 keV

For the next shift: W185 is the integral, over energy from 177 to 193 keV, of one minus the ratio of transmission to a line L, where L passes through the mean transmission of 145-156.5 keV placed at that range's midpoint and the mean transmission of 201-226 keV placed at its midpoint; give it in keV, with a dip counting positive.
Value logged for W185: 5.3 keV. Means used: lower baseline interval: 8.69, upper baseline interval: 7.23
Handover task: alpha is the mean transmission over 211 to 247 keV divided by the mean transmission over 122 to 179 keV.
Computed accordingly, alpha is 0.87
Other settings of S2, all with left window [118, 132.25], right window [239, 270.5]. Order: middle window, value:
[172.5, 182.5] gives 4.9 keV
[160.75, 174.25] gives 0.7 keV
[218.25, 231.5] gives -2.9 keV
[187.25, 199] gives 2.5 keV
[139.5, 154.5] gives -0.8 keV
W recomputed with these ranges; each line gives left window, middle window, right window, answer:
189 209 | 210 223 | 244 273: -3.5 keV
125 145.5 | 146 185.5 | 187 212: 3.0 keV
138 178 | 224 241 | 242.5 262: -3.6 keV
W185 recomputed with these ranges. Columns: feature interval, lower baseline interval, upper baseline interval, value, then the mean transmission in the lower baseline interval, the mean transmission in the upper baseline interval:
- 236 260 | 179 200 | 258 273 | 2.2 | 5.39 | 6.78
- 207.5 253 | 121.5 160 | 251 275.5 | 2.5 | 8.85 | 6.79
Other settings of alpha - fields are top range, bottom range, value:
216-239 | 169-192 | 1.55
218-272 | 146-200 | 1.02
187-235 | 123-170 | 0.80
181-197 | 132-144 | 0.64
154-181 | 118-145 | 0.78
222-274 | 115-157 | 0.76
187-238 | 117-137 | 0.80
